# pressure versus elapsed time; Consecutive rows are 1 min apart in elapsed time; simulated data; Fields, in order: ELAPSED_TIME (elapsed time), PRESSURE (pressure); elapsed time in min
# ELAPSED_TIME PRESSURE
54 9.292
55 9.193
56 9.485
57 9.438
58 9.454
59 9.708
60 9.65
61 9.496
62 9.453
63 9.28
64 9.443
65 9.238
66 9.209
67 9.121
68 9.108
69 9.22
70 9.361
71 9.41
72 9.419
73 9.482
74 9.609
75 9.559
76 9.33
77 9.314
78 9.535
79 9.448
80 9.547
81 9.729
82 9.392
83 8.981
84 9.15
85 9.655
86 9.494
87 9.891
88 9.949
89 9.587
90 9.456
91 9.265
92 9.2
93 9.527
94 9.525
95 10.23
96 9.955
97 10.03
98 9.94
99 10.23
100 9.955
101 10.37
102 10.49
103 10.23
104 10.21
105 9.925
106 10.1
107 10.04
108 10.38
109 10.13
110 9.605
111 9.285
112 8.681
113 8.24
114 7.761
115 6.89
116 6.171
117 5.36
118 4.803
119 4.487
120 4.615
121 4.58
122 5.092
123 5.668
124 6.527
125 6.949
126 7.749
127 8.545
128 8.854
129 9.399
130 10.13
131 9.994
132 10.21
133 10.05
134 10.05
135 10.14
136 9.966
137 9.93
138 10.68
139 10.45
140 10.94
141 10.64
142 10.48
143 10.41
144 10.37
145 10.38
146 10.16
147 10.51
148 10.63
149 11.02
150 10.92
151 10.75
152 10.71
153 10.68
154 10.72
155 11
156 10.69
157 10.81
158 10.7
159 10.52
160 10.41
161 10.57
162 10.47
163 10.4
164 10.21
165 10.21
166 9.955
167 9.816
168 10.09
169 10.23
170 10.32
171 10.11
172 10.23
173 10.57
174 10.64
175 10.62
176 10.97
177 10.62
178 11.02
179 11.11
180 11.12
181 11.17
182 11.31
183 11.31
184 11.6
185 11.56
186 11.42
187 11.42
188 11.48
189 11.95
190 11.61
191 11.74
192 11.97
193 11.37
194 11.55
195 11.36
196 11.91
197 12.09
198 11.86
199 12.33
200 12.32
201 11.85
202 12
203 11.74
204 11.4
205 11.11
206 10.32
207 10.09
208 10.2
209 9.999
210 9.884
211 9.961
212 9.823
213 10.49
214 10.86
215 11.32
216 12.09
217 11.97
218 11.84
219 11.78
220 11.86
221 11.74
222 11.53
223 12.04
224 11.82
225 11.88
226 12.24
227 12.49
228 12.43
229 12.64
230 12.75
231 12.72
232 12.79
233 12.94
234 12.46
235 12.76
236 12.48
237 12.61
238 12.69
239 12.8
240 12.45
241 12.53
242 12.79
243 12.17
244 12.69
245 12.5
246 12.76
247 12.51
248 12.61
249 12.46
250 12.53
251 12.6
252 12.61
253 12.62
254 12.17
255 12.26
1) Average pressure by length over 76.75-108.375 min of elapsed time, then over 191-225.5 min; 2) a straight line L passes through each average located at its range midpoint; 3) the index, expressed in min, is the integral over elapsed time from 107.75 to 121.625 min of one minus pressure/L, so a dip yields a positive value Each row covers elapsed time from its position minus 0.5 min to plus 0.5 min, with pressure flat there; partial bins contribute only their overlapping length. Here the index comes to 4.0 min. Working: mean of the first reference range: 9.77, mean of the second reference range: 11.4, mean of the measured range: 7.14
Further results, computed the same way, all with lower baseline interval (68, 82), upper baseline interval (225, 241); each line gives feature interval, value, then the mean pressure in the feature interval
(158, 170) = 1.0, 10.3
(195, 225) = 2.0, 11.3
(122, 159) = 3.0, 9.88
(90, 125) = 5.6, 8.45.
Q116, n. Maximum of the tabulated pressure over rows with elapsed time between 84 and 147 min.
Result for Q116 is 10.94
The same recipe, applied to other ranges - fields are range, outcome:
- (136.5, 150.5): 11.02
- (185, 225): 12.33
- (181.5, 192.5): 11.97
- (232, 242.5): 12.94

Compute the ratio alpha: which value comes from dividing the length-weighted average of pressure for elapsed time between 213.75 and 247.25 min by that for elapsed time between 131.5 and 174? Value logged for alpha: 1.2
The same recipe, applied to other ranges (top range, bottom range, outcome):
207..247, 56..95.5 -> 1.26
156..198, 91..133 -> 1.28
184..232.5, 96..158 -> 1.25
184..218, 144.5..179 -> 1.07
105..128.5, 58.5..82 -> 0.79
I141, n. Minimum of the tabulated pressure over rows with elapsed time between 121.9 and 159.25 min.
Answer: 5.092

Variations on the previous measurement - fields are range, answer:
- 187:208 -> 10.09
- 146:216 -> 9.816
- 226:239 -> 12.24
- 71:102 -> 8.981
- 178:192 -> 11.02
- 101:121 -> 4.487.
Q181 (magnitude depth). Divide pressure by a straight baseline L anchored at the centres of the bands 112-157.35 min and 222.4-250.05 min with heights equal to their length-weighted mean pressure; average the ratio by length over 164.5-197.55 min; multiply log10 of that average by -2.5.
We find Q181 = -0.04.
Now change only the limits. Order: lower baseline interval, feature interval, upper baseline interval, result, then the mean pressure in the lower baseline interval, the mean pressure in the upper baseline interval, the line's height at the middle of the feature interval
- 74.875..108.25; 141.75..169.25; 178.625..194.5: 0.04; 9.75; 11.5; 10.9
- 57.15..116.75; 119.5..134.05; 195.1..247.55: 0.29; 9.44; 11.9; 10.2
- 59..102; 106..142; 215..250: 0.23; 9.55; 12.4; 10.4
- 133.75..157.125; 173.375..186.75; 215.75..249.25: 0.02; 10.5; 12.4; 11.3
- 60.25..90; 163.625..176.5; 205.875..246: 0.07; 9.43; 11.9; 11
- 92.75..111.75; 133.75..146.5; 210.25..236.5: 0.02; 10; 11.9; 10.6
